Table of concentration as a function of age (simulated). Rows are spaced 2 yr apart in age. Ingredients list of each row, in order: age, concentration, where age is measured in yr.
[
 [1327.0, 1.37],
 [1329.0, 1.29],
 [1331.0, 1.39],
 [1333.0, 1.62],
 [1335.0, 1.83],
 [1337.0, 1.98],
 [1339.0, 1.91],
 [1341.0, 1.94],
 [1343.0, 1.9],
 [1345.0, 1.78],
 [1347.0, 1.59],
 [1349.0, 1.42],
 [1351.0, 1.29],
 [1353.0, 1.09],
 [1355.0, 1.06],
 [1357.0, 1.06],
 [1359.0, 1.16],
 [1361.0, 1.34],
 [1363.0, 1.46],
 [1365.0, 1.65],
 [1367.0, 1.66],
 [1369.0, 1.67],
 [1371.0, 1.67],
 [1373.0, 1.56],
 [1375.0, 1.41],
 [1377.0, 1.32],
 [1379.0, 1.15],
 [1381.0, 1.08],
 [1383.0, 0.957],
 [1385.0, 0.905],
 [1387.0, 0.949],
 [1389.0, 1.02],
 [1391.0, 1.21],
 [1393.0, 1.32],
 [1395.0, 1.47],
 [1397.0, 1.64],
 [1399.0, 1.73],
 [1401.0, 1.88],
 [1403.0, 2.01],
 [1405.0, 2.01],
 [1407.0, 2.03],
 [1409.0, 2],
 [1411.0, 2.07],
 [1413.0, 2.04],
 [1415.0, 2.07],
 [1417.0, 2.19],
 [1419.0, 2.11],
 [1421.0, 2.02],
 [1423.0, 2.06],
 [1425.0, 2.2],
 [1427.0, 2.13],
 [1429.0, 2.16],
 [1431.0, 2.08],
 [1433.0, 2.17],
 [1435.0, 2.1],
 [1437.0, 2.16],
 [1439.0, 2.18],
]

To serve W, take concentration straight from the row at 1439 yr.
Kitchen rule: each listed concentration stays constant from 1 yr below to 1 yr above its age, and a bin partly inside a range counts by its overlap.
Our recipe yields 2.18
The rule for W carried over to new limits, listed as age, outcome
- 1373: 1.56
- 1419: 2.11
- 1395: 1.47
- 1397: 1.64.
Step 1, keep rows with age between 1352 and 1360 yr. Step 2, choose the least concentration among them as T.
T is 1.06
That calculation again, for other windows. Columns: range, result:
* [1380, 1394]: 0.905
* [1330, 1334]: 1.39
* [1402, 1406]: 2.01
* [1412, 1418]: 2.04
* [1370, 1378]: 1.32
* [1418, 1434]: 2.02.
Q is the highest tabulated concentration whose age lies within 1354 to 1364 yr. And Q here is 1.46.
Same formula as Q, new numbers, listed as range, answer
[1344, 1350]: 1.78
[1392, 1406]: 2.01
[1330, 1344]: 1.98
